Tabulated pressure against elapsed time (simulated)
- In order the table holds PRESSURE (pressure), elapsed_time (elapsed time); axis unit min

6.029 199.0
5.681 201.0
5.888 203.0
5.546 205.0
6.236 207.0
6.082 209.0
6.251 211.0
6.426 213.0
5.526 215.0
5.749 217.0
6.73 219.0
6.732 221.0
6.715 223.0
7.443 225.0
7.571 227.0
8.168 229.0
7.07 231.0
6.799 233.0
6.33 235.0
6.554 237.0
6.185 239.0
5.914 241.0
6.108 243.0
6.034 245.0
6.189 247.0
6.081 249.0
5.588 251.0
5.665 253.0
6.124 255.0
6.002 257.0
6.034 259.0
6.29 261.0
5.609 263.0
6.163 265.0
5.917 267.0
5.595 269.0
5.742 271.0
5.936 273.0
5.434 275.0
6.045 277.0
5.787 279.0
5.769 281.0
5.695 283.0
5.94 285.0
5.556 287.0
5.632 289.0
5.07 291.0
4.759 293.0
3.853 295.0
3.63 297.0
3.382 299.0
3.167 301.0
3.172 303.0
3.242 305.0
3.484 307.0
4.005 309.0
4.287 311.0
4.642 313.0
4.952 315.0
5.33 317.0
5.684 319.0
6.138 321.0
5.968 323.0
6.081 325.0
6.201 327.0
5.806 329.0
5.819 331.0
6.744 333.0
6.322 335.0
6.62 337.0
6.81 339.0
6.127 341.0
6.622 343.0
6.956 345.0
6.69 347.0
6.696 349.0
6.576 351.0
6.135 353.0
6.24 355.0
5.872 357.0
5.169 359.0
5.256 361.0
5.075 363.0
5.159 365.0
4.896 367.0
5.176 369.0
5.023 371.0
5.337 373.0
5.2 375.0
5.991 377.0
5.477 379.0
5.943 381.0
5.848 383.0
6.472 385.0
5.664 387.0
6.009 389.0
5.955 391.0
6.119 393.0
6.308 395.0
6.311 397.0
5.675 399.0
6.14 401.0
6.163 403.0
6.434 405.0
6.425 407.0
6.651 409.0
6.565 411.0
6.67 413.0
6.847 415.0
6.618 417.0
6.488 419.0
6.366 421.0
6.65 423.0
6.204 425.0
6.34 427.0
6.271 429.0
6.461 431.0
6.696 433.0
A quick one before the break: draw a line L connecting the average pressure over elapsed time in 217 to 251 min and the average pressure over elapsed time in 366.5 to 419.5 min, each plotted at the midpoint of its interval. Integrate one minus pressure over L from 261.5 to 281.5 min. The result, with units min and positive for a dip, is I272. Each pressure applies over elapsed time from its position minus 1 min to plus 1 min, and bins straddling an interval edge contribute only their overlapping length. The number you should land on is 2.0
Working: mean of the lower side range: 6.61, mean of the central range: 5.81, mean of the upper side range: 6.02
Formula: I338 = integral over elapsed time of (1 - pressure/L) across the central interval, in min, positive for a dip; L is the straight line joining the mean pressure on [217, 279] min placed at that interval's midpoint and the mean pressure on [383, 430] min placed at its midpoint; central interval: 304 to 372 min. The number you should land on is 7.1 min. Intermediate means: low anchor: 6.28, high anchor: 6.31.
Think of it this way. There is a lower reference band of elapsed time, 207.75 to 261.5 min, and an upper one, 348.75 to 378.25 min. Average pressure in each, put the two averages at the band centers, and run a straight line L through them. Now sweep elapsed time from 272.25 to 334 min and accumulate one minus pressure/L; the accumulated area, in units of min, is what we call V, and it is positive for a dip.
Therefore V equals 9.1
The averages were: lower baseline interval 6.38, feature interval 5.07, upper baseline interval 5.56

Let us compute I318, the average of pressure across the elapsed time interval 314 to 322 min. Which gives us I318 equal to 5.53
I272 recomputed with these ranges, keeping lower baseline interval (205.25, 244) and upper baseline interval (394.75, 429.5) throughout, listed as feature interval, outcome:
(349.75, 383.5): 4.6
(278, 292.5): 2.0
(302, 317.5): 5.7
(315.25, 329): 1.3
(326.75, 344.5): 0.3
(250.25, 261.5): 1.0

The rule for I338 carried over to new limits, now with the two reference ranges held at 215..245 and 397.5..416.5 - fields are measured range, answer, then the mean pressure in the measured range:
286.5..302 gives 5.2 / 4.34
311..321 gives 2.1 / 5.16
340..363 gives 1.1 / 6.16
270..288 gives 2.2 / 5.77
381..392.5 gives 0.8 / 5.99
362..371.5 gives 2.0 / 5.07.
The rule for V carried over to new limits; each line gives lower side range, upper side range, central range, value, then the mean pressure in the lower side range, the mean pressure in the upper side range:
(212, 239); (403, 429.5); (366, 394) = 3.8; 6.73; 6.49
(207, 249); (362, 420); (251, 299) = 6.2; 6.51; 5.95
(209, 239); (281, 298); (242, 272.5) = -0.5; 6.68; 5.06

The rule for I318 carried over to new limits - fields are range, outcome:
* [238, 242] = 6.05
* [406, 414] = 6.58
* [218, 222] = 6.73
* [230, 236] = 6.73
